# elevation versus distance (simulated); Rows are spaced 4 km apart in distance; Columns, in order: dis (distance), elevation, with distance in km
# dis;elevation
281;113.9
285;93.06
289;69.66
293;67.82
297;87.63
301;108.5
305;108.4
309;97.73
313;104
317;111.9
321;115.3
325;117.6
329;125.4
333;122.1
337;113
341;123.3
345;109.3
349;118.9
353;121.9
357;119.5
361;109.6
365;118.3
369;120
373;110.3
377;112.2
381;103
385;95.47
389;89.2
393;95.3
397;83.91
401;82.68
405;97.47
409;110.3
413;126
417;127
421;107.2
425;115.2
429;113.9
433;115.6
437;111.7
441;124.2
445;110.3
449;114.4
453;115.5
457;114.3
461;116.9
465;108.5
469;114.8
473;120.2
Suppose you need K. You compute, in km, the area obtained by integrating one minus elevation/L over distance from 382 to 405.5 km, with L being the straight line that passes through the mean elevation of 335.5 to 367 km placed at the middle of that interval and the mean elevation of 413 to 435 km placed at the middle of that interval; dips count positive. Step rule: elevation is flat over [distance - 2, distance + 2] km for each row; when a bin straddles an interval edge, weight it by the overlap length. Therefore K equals 5.2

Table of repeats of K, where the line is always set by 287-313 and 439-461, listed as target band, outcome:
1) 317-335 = -4.5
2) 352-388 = -3.1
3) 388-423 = 2.0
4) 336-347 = -2.0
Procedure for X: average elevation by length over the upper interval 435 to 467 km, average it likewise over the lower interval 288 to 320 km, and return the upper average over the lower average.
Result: 1.19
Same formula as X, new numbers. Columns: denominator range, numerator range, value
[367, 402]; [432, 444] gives 1.17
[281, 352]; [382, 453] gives 1.01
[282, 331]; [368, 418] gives 1.02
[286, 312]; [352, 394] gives 1.20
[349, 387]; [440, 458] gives 1.02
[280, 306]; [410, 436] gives 1.28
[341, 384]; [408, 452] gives 1.02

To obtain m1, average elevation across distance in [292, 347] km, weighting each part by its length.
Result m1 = 109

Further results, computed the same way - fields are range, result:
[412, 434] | 117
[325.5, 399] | 111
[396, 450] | 110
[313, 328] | 114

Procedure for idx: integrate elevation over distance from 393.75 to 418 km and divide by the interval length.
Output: 103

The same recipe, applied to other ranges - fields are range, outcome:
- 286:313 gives 91.1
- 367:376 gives 115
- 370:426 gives 104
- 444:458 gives 114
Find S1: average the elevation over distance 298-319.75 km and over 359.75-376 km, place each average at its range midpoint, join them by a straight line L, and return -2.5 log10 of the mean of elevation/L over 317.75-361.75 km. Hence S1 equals -0.07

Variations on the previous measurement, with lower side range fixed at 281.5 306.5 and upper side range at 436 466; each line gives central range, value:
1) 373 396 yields 0.053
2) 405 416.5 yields -0.069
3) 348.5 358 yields -0.206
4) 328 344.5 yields -0.229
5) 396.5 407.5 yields 0.194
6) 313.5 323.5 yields -0.193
